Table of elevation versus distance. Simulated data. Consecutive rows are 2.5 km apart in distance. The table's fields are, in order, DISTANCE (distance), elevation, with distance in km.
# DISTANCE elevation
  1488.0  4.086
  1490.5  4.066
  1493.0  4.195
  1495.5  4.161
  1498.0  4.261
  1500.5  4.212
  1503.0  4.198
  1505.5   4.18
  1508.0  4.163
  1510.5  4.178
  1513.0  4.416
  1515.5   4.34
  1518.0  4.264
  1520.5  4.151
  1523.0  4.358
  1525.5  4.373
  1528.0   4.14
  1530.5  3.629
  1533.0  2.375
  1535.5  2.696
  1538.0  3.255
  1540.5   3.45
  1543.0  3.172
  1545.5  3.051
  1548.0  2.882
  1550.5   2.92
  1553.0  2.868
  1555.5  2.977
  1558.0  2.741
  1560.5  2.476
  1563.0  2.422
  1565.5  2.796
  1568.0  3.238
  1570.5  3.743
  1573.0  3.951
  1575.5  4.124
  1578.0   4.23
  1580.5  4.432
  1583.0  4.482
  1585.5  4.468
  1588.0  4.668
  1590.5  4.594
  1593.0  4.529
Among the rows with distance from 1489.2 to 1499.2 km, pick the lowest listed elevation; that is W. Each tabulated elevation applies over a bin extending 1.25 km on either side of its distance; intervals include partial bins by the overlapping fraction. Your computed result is 4.066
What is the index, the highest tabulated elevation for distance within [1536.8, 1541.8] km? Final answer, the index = 3.45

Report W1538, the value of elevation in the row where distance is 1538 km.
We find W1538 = 3.255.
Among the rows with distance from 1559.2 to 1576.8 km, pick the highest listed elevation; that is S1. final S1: 4.124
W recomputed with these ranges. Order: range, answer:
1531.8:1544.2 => 2.375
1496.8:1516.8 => 4.163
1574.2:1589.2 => 4.124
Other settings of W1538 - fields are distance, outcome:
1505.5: 4.18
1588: 4.668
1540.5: 3.45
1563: 2.422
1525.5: 4.373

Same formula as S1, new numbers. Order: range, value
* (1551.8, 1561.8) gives 2.977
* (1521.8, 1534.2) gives 4.373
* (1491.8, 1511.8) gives 4.261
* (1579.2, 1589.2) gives 4.668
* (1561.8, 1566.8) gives 2.796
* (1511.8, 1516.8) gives 4.416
